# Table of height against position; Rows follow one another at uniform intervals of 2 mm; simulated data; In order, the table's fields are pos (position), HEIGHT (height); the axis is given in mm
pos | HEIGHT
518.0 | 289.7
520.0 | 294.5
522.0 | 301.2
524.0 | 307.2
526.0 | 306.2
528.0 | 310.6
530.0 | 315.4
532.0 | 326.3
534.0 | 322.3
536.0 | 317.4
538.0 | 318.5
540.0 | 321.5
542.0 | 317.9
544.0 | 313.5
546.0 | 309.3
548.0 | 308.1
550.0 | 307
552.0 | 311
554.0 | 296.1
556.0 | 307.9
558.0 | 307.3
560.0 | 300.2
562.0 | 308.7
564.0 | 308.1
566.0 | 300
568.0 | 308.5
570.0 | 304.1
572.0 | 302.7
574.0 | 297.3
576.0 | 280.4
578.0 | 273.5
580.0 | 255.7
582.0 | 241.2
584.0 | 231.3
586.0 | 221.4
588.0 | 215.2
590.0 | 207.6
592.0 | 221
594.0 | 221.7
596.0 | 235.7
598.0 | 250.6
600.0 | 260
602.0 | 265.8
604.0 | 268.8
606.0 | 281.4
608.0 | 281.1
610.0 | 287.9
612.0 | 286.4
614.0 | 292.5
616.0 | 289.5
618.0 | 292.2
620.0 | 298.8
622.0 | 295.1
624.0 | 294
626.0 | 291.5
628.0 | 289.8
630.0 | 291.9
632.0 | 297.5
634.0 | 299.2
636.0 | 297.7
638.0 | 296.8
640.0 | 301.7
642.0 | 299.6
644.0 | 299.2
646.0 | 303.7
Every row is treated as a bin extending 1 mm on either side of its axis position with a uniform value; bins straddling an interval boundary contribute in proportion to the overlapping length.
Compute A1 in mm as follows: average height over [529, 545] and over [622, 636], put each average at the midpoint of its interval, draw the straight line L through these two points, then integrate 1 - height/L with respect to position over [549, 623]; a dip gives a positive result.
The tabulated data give 7.2 mm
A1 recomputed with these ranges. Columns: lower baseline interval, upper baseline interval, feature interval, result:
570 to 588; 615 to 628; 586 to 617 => 2.5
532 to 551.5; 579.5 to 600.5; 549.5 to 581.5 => -2.7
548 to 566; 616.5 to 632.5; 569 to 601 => 5.3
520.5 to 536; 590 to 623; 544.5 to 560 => -0.4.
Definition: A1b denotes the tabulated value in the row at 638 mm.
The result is 296.8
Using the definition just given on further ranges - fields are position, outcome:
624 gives 294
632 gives 297.5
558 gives 307.3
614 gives 292.5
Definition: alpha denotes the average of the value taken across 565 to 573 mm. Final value 304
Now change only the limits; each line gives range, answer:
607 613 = 285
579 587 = 237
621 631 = 292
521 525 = 304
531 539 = 321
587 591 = 211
